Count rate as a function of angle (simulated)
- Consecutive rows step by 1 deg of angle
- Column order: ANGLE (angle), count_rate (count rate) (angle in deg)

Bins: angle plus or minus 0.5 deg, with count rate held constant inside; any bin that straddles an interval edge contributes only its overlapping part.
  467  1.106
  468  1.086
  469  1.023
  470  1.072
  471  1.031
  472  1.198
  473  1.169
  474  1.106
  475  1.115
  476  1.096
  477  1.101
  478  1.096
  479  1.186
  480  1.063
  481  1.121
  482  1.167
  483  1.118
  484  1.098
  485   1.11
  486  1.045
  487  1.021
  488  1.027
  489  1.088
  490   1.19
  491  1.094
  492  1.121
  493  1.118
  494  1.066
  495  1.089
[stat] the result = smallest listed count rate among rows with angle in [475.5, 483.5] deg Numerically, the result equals 1.063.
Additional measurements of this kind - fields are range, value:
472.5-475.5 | 1.106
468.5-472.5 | 1.023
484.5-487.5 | 1.021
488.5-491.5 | 1.088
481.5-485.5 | 1.098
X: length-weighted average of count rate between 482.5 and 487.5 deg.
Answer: 1.08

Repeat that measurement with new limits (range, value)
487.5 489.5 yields 1.06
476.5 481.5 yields 1.11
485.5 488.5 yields 1.03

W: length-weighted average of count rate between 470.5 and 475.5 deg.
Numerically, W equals 1.12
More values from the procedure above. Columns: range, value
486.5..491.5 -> 1.08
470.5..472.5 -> 1.11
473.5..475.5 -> 1.11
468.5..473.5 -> 1.1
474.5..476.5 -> 1.11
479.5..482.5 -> 1.12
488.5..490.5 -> 1.14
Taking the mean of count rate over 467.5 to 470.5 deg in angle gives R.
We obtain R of 1.06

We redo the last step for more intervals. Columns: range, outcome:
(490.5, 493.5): 1.11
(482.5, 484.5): 1.11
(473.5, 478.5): 1.1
